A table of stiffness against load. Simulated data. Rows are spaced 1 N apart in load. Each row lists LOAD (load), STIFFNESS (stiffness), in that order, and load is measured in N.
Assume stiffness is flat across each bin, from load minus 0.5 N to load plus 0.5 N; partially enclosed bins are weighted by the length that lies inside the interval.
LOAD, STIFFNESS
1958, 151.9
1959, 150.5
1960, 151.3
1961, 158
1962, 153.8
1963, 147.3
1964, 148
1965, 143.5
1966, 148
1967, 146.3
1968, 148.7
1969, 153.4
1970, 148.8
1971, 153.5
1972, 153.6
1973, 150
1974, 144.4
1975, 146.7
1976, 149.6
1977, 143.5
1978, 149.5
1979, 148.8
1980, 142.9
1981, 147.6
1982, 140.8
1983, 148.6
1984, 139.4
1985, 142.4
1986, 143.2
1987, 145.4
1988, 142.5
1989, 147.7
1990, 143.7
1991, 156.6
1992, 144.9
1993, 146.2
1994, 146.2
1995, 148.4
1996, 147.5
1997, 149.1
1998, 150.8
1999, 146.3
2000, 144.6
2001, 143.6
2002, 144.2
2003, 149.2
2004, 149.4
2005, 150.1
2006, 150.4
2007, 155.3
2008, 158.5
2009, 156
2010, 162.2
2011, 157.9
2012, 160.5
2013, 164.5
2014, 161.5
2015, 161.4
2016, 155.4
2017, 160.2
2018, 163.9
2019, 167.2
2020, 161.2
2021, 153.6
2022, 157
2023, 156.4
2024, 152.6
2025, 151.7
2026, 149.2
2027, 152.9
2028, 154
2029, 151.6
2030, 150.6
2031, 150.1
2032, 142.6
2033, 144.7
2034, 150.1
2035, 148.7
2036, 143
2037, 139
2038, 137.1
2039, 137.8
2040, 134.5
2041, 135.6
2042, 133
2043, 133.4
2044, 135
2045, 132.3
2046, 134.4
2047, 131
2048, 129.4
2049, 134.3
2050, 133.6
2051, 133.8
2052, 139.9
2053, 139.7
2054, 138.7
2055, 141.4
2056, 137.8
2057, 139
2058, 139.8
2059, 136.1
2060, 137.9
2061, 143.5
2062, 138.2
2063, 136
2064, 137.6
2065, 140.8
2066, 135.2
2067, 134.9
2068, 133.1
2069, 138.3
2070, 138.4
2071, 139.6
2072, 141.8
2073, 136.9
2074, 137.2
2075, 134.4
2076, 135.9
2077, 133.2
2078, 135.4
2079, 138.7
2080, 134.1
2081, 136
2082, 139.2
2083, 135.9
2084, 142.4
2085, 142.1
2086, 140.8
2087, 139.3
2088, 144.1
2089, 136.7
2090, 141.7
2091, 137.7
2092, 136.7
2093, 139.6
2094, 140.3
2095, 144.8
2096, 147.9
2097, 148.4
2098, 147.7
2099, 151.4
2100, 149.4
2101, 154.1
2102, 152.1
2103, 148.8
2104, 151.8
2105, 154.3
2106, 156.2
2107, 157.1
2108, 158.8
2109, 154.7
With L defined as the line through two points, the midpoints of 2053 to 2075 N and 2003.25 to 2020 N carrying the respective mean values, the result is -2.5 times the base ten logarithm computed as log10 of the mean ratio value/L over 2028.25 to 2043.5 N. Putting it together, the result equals 0.05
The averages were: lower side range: 158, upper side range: 138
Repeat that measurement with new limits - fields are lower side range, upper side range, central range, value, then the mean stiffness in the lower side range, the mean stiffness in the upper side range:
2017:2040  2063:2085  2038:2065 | 0.06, 151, 137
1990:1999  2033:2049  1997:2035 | -0.08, 148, 137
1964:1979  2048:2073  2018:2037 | -0.08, 149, 138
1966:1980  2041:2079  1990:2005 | -0.02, 149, 137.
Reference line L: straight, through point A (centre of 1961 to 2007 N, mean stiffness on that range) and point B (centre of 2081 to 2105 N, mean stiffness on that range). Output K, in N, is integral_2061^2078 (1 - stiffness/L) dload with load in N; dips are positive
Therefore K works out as 0.9 N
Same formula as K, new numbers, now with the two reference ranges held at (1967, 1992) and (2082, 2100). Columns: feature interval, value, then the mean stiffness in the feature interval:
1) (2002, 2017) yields -1.1 N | 156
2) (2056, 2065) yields 0.3 N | 139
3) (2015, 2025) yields -0.9 N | 158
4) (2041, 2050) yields 0.7 N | 133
